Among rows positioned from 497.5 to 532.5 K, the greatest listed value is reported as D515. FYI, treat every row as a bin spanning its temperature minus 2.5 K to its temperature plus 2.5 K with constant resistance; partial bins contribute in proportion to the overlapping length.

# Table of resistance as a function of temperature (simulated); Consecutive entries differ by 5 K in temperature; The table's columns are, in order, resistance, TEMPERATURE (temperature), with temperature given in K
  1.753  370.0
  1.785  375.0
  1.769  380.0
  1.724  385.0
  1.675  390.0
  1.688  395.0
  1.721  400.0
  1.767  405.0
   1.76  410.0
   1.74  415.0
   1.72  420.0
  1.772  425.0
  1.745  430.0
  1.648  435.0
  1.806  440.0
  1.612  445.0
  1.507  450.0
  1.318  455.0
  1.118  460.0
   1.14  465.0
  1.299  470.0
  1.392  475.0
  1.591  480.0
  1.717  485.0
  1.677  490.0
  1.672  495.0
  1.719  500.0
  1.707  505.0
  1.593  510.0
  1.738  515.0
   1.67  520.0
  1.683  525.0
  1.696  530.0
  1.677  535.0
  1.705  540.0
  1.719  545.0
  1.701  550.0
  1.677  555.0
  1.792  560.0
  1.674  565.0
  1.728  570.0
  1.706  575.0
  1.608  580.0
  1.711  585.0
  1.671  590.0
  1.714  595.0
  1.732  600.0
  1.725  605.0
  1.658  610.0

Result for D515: 1.738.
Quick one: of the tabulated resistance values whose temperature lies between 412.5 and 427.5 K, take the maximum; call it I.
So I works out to 1.772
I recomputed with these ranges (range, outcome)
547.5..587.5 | 1.792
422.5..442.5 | 1.806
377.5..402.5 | 1.769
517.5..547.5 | 1.719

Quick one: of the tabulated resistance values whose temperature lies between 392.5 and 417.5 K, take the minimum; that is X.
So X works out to 1.688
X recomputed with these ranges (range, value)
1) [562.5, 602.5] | 1.608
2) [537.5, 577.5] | 1.674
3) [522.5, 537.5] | 1.677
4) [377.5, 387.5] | 1.724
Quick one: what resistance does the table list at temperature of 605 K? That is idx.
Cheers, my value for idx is 1.725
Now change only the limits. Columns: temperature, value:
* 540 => 1.705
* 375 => 1.785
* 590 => 1.671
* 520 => 1.67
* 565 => 1.674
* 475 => 1.392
